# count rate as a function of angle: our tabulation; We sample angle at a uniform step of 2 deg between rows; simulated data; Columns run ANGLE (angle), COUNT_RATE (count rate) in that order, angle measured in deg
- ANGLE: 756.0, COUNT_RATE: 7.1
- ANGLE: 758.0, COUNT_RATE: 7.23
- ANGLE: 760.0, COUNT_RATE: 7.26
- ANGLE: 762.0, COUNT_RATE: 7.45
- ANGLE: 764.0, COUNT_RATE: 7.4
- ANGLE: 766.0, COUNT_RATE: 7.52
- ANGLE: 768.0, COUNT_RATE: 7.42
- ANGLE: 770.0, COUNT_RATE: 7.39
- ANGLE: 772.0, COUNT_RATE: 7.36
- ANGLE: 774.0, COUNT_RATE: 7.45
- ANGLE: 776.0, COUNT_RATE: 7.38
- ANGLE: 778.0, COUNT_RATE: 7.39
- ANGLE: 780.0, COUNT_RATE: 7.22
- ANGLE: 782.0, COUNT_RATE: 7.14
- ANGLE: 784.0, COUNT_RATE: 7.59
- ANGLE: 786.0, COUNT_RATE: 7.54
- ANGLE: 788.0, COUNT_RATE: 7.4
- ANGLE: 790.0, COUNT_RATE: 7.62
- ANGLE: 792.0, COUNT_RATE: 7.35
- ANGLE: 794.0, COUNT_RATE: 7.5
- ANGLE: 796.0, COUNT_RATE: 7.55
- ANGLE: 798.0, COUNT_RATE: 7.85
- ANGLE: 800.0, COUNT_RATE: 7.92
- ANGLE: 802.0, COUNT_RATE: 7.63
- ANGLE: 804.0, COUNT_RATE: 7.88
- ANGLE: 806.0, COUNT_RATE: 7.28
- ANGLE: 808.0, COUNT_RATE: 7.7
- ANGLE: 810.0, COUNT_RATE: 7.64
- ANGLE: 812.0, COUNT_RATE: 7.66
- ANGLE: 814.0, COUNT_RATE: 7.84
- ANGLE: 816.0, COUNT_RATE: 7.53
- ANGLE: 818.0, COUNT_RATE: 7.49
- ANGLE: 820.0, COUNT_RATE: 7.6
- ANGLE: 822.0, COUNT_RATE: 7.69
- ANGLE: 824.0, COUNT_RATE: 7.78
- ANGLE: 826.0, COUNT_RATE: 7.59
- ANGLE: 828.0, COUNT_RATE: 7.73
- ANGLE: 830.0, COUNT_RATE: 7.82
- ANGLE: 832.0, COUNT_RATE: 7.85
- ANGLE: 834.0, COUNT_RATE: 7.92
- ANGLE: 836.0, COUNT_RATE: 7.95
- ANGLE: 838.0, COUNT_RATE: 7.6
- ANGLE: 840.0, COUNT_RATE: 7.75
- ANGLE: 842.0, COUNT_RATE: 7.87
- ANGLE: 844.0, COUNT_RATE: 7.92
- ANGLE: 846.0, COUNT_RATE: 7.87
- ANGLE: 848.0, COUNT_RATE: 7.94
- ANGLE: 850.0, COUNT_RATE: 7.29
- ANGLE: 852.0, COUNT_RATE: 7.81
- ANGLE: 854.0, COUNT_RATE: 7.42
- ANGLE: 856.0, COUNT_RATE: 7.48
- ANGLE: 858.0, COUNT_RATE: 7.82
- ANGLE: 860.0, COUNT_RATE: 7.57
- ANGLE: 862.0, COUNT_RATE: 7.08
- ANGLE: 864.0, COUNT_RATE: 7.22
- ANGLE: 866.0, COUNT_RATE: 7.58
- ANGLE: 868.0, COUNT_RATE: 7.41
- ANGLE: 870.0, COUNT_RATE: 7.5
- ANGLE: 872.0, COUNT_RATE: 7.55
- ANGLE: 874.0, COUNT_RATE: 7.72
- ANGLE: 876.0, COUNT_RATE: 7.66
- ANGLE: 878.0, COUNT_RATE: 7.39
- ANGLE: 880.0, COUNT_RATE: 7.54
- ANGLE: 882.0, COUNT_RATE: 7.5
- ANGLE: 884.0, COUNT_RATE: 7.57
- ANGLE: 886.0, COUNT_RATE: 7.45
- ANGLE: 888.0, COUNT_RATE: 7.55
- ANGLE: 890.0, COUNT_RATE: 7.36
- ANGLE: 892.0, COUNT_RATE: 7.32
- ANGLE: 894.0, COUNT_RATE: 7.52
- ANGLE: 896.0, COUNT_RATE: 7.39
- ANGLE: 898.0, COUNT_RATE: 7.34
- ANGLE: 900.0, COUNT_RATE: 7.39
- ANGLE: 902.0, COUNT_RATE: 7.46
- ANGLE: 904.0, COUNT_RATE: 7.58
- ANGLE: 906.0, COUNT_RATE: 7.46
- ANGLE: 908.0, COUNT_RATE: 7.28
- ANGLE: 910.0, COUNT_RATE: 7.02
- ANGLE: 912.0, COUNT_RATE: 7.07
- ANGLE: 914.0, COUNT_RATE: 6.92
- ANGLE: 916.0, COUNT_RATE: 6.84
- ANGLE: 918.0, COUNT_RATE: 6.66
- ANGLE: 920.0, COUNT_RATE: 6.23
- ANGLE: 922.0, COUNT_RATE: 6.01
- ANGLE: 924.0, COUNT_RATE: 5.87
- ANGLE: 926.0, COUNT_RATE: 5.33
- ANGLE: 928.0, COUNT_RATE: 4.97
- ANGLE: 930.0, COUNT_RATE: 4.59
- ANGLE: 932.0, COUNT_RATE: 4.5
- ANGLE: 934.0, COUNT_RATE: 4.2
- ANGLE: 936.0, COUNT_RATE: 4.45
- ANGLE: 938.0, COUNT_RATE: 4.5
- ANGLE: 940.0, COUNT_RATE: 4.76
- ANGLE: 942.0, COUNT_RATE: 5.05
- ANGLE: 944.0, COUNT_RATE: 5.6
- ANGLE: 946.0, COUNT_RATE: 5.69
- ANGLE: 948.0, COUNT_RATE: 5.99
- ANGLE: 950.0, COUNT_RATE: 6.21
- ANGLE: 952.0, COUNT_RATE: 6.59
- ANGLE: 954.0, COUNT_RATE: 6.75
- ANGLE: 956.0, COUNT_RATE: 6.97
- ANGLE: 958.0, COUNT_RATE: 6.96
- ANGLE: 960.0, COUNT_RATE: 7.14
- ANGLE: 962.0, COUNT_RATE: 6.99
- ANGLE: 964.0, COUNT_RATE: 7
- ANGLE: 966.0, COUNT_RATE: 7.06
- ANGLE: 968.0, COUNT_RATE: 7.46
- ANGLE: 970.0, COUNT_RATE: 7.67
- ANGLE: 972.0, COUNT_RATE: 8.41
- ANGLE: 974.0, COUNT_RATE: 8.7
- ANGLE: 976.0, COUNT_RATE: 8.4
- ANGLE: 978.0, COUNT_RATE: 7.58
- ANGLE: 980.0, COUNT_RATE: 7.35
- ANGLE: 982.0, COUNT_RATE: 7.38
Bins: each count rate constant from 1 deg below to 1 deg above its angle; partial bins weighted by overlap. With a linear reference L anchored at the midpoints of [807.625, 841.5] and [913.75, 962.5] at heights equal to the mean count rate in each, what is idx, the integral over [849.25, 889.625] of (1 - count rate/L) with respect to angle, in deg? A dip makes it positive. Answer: -3.2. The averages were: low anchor 7.72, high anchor 5.8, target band 7.5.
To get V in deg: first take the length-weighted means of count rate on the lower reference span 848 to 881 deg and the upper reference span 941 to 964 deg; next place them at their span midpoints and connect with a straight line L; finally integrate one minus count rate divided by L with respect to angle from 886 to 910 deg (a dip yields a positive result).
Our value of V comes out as -1.09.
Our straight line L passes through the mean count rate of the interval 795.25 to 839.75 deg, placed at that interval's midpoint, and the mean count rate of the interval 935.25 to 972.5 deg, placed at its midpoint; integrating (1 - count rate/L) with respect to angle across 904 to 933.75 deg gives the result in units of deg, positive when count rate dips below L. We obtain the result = 2.3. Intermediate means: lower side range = 7.71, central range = 6.19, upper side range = 6.37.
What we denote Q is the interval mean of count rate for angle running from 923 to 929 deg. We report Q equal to 5.39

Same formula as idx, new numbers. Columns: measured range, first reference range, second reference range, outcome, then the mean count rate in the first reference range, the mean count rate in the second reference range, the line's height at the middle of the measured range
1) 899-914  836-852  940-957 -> -1.3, 7.77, 6.03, 6.73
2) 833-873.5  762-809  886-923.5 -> -1.9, 7.5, 7.12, 7.29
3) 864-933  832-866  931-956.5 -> -4.6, 7.66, 5.45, 6.51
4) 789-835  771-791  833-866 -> -0.9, 7.41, 7.65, 7.52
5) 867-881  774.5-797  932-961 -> -2.2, 7.43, 5.73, 6.5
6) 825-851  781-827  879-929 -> -1.4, 7.6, 6.99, 7.39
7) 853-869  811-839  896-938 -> -0.7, 7.72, 6.24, 7.14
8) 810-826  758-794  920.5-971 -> -1.4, 7.4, 5.94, 7.04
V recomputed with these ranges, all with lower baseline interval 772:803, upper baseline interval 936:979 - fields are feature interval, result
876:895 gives -1.21 deg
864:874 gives -0.56 deg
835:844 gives -0.69 deg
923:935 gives 3.36 deg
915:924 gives 0.65 deg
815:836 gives -1.14 deg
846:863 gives -0.93 deg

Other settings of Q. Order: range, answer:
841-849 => 7.9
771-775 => 7.41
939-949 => 5.42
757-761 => 7.25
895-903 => 7.39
